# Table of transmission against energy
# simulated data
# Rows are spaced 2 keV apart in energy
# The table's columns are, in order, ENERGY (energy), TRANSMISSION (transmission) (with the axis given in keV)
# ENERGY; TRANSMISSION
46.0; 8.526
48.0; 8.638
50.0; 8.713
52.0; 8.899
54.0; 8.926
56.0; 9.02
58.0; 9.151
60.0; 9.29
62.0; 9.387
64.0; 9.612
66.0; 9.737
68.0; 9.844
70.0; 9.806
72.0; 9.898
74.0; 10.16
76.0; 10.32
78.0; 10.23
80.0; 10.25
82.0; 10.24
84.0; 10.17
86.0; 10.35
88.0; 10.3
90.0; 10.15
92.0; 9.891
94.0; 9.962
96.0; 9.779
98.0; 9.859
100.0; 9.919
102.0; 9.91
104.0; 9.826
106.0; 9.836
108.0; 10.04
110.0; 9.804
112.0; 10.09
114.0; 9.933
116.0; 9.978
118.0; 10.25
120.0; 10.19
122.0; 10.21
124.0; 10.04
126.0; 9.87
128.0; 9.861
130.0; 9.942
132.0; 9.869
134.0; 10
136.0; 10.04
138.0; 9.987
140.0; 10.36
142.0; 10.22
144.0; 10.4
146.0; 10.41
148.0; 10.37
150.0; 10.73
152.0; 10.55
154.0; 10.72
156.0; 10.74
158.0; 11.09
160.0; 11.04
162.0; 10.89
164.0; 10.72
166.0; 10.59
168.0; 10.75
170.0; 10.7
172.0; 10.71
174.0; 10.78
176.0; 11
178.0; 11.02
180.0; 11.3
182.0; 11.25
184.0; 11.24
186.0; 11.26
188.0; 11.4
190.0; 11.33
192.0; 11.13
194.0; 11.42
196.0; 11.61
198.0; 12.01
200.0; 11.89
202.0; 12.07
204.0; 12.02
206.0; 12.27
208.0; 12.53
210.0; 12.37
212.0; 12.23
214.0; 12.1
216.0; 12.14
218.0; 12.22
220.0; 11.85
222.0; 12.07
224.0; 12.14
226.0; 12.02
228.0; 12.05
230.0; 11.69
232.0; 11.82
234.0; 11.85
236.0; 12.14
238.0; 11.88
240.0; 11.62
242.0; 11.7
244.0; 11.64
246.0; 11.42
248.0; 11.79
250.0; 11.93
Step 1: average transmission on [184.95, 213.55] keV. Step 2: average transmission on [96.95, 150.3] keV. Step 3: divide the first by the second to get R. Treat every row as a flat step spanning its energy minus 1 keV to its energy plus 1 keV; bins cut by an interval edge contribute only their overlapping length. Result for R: 1.18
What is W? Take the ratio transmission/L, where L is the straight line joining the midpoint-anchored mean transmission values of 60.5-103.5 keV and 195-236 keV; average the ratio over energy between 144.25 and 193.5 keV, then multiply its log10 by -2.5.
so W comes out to 0.04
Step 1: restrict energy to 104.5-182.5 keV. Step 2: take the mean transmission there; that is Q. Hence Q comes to 10.4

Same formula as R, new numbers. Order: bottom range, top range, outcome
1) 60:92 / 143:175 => 1.07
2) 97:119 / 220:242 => 1.20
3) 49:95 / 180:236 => 1.21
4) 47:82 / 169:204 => 1.19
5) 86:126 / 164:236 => 1.16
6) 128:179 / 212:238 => 1.14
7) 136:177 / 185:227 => 1.12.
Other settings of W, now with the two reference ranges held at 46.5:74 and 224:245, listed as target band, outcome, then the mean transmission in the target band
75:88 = -0.07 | 10.3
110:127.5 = 0.01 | 10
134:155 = 0.02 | 10.4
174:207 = -0.03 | 11.5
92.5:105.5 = 0.00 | 9.87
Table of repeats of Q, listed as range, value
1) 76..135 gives 10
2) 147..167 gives 10.7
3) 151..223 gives 11.4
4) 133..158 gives 10.4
